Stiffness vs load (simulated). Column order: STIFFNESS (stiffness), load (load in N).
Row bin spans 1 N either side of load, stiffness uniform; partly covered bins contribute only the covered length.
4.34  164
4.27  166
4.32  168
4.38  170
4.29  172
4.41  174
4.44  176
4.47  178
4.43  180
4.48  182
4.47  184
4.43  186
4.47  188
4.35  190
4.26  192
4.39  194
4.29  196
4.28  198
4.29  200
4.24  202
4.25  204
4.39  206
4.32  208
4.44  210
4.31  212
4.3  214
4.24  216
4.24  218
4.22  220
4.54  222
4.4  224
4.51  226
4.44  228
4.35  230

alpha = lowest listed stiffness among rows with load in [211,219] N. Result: 4.24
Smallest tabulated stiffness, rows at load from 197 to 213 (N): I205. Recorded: 4.24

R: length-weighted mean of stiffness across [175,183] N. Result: 4.46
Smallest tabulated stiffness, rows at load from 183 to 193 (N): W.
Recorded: 4.26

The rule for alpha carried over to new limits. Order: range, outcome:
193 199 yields 4.28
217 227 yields 4.22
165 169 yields 4.27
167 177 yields 4.29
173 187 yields 4.41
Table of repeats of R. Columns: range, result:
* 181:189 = 4.46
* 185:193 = 4.38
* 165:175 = 4.33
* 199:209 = 4.3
